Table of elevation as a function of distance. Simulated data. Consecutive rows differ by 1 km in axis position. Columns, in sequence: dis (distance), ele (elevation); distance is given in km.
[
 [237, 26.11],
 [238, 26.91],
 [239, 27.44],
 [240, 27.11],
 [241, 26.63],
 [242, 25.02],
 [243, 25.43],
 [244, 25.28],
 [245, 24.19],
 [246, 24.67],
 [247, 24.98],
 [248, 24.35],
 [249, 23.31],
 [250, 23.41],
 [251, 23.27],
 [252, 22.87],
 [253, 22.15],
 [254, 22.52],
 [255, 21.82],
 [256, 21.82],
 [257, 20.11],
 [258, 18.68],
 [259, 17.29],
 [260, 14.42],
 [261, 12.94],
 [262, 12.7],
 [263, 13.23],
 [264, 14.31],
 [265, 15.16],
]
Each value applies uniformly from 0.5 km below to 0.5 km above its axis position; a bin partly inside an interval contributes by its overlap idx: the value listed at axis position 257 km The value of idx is 20.11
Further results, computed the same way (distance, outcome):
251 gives 23.27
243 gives 25.43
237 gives 26.11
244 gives 25.28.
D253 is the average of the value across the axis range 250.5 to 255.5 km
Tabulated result 22.5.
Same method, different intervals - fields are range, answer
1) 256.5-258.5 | 19.4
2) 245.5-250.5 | 24.1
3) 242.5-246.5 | 24.9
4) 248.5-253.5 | 23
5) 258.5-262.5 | 14.3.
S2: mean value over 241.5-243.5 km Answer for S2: 25.2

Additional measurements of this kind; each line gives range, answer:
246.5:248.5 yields 24.7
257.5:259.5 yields 18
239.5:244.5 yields 25.9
